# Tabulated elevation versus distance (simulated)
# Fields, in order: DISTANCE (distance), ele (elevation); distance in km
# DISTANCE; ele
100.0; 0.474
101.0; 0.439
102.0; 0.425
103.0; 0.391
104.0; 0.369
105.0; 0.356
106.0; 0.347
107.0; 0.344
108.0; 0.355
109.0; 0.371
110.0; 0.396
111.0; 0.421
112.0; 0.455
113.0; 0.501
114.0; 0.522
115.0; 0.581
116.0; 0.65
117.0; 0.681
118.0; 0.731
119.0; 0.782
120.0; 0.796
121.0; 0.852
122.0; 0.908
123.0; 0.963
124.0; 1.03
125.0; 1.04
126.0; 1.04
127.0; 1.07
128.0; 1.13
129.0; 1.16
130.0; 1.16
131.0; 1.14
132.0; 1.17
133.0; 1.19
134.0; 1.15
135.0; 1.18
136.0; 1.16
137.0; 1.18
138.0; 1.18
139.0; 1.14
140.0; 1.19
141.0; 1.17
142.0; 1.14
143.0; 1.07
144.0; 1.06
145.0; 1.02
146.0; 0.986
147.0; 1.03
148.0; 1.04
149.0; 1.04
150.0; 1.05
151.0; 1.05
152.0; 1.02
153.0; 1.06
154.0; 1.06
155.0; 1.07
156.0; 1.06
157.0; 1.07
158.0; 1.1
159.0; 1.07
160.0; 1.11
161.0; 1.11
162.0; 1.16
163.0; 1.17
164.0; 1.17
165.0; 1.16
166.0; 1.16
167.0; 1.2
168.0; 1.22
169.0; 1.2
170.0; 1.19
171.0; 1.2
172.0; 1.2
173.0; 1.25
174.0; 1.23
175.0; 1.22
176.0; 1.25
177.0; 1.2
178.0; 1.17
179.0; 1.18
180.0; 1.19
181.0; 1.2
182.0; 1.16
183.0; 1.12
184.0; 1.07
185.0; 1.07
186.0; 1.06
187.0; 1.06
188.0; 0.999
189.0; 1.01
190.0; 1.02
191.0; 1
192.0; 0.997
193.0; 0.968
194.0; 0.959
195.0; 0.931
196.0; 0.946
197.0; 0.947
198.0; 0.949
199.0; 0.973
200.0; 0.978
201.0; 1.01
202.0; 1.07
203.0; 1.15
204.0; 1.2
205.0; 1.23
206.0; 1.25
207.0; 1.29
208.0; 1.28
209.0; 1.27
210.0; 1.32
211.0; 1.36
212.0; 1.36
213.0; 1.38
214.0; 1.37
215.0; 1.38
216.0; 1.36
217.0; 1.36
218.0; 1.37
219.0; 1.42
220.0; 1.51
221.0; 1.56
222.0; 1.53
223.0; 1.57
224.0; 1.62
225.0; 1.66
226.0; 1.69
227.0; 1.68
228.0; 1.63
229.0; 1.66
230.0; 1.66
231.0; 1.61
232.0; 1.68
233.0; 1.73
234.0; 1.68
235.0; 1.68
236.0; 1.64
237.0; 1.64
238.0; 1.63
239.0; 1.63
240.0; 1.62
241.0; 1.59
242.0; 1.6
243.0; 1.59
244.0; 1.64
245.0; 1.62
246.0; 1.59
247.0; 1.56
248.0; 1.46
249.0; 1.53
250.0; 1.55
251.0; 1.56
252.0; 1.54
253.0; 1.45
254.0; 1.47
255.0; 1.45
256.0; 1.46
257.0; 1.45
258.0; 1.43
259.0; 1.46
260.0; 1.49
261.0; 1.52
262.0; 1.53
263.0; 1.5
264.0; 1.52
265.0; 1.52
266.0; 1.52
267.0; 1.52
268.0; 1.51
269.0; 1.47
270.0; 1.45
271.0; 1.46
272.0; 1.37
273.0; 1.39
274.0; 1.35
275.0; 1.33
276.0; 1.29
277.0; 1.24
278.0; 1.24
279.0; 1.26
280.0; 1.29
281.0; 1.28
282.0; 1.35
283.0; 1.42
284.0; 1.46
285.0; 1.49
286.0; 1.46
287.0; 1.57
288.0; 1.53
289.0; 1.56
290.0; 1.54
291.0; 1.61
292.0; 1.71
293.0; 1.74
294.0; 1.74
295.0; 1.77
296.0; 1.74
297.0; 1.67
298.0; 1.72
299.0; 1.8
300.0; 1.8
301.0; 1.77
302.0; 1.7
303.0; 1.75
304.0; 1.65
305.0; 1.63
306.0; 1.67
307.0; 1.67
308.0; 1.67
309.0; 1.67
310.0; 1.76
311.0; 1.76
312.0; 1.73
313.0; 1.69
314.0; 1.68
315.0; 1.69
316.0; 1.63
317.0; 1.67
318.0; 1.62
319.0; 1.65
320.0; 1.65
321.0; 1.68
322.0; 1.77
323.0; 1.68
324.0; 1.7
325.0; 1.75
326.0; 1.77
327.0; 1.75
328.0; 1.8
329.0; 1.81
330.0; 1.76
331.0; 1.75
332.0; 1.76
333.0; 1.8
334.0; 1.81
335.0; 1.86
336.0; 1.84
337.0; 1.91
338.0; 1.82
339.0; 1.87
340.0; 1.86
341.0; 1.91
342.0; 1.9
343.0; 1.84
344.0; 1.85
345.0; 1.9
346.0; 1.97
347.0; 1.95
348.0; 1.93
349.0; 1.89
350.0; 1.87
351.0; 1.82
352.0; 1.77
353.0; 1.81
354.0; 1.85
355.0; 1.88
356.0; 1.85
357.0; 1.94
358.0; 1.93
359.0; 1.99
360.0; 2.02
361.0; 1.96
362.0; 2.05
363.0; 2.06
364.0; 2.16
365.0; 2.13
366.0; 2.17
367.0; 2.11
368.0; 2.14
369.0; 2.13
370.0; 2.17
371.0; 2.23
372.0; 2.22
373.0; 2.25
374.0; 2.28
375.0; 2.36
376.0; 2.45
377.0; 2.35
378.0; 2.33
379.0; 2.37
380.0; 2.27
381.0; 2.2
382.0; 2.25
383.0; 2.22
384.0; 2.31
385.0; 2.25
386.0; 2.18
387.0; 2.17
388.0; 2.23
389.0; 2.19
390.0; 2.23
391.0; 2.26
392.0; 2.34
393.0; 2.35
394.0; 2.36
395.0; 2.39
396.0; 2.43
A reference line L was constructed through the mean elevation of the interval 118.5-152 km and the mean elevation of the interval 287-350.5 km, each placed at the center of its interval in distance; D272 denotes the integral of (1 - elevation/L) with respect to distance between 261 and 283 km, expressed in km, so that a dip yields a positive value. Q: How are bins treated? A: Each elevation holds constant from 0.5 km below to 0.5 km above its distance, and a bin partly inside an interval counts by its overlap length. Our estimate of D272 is 2.4 km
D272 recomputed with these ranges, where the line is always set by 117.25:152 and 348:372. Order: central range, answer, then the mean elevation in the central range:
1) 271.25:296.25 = 3.2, 1.47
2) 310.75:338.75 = 1.7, 1.74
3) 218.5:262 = -2.3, 1.57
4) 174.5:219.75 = 5.5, 1.16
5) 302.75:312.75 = 0.5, 1.69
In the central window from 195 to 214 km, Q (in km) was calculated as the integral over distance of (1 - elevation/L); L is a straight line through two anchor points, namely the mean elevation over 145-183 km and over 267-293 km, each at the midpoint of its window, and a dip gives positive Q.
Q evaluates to 1.2 km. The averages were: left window 1.13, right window 1.43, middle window 1.16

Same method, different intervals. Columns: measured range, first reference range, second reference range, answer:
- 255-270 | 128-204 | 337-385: 0.8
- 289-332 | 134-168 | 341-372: 1.8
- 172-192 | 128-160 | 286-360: 1.8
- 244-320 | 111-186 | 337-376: 5.0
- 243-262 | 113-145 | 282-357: -0.5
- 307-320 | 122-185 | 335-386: 1.1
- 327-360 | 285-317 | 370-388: 2.3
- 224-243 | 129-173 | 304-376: -2.6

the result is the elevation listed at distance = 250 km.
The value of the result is 1.55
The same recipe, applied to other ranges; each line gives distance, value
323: 1.68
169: 1.2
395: 2.39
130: 1.16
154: 1.06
